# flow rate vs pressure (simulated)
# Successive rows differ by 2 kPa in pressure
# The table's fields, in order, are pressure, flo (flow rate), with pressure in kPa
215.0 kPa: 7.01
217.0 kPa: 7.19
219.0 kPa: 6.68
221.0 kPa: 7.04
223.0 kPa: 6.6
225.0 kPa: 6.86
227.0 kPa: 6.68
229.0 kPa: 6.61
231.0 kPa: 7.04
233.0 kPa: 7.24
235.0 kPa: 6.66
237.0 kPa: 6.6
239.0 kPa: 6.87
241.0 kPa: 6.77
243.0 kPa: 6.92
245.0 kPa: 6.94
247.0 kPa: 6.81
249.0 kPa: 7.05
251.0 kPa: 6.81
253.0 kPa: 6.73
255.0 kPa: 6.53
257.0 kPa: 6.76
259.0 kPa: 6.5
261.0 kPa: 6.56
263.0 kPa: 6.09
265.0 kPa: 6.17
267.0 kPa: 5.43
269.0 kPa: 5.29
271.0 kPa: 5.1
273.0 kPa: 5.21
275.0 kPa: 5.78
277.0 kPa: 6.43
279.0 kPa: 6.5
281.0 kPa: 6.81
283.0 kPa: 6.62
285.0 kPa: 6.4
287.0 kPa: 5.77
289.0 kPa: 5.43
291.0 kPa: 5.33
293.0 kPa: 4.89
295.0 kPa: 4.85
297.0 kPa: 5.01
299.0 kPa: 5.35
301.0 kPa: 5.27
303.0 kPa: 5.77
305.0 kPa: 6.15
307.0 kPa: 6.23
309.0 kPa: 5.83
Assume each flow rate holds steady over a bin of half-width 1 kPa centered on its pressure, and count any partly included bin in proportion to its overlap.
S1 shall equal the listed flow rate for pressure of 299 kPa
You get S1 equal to 5.35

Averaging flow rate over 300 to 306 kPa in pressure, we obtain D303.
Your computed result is 5.73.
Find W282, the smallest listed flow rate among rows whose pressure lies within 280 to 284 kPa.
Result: 6.62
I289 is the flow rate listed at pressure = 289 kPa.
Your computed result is 5.43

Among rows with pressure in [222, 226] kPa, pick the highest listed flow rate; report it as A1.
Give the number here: 6.86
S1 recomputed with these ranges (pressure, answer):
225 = 6.86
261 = 6.56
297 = 5.01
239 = 6.87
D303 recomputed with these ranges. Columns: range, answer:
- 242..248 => 6.89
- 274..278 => 6.11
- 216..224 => 6.88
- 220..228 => 6.79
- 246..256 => 6.79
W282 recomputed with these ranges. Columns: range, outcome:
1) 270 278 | 5.1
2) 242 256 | 6.53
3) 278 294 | 4.89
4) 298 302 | 5.27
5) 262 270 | 5.29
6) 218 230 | 6.6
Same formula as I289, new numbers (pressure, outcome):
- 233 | 7.24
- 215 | 7.01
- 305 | 6.15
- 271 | 5.1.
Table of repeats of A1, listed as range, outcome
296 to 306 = 6.15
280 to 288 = 6.81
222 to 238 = 7.24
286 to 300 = 5.77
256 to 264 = 6.76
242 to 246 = 6.94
